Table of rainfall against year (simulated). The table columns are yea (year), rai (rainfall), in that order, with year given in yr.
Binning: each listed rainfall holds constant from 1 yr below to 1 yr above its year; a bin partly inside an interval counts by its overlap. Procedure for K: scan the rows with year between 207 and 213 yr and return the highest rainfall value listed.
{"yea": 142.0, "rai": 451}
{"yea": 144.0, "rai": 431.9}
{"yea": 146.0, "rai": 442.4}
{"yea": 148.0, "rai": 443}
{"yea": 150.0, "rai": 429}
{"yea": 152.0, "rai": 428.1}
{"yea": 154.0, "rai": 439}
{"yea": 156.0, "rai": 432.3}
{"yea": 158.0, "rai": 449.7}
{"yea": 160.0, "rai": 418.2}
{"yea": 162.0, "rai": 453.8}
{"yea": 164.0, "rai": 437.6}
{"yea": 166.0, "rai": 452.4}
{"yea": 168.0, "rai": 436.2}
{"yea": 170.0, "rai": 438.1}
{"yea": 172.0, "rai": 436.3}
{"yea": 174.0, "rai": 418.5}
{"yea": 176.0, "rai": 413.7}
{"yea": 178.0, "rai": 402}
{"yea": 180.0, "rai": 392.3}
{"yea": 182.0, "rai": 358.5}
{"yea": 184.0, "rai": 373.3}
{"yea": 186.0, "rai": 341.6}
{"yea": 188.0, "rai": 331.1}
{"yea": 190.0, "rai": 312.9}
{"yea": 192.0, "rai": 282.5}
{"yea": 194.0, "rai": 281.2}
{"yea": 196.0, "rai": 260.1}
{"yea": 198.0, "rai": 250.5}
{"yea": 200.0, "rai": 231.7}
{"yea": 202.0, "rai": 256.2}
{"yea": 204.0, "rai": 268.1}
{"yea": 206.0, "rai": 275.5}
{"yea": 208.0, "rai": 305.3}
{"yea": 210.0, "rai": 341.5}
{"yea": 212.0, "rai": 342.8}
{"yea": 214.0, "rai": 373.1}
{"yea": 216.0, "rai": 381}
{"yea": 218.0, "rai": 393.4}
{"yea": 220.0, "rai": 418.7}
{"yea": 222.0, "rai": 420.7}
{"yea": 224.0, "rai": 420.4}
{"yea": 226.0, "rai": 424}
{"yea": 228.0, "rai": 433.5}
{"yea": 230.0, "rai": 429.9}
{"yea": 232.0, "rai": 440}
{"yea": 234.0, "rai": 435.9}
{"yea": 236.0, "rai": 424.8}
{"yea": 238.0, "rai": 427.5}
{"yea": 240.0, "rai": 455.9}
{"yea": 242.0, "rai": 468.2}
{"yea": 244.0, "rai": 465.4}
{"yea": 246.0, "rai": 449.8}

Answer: 342.8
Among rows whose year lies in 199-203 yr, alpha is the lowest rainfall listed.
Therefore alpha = 231.7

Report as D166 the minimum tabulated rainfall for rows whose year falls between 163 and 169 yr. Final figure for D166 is 436.2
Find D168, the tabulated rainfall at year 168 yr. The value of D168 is 436.2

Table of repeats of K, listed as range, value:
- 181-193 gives 373.3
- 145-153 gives 443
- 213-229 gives 433.5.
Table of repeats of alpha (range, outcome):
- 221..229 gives 420.4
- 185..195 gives 281.2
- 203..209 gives 268.1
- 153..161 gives 418.2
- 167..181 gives 392.3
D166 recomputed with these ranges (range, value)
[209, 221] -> 341.5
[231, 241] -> 424.8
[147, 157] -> 428.1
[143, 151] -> 429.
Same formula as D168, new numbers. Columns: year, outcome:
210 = 341.5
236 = 424.8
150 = 429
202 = 256.2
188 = 331.1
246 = 449.8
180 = 392.3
